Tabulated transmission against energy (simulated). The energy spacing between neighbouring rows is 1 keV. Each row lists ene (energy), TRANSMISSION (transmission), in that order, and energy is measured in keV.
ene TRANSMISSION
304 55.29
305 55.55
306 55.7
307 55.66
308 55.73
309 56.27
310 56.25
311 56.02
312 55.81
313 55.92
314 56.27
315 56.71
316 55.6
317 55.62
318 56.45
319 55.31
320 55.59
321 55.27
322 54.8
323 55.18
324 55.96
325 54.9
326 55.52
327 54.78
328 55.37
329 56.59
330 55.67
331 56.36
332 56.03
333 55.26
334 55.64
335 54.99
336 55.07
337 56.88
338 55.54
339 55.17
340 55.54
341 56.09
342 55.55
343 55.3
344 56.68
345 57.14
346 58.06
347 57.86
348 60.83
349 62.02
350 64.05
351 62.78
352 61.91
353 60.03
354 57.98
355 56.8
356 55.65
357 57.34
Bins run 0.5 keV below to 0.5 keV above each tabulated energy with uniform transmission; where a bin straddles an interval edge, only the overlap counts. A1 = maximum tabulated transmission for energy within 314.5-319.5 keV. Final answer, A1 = 56.71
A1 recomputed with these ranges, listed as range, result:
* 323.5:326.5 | 55.96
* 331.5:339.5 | 56.88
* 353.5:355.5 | 57.98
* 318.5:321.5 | 55.59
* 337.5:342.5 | 56.09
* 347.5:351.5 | 64.05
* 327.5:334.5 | 56.59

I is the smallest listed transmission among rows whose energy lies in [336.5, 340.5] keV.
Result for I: 55.17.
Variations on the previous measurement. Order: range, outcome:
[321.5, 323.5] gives 54.8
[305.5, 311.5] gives 55.66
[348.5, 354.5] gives 57.98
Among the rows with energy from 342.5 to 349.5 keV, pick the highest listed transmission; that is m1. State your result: 62.02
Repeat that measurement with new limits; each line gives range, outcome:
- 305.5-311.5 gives 56.27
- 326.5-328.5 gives 55.37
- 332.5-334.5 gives 55.64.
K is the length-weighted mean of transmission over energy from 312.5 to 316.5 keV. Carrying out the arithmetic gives 56.1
